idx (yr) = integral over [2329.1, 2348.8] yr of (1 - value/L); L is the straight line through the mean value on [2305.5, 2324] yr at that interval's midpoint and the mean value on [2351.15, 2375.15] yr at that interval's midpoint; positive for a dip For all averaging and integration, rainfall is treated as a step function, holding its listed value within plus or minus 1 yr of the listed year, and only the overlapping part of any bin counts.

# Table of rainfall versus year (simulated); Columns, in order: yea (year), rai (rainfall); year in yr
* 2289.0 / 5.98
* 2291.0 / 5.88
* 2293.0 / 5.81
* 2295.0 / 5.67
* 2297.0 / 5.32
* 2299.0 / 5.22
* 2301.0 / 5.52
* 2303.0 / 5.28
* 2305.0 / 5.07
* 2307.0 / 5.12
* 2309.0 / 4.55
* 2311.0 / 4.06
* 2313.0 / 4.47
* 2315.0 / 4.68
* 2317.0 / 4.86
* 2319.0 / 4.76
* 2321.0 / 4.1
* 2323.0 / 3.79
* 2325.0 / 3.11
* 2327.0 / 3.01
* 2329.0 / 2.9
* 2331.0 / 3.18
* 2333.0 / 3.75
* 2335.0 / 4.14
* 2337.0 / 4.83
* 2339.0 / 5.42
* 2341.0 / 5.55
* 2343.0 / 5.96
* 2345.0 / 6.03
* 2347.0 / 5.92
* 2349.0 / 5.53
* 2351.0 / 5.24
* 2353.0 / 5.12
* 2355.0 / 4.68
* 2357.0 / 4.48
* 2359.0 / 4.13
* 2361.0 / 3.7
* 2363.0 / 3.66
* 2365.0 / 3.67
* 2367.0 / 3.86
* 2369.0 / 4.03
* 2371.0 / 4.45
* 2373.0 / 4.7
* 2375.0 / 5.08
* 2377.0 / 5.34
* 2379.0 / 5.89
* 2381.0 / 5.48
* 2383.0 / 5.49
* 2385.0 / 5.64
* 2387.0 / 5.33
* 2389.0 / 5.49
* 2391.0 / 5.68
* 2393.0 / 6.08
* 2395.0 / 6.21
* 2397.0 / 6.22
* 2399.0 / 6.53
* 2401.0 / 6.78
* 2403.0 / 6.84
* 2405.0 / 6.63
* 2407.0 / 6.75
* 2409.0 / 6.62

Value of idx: -2.3 yr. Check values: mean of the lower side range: 4.5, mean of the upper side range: 4.3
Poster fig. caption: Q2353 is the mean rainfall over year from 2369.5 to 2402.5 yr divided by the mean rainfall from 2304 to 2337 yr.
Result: 1.4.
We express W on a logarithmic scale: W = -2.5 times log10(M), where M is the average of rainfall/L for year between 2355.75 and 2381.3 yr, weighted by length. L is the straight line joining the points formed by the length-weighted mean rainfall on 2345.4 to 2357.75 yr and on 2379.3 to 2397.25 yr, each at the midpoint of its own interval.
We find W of 0.22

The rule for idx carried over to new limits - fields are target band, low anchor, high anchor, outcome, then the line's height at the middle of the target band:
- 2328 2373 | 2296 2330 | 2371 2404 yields 4.8 yr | 5.11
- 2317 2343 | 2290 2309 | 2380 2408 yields 6.8 yr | 5.61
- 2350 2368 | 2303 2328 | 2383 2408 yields 3.5 yr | 5.33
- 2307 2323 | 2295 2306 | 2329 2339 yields 0.9 yr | 4.75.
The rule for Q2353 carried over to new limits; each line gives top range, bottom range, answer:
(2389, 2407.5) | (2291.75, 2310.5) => 1.21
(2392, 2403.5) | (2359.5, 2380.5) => 1.44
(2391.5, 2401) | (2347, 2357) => 1.22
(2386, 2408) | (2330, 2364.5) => 1.31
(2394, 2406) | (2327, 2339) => 1.70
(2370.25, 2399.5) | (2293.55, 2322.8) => 1.14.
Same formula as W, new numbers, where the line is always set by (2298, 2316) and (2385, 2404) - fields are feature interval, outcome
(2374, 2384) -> 0.083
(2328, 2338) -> 0.363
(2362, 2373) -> 0.390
